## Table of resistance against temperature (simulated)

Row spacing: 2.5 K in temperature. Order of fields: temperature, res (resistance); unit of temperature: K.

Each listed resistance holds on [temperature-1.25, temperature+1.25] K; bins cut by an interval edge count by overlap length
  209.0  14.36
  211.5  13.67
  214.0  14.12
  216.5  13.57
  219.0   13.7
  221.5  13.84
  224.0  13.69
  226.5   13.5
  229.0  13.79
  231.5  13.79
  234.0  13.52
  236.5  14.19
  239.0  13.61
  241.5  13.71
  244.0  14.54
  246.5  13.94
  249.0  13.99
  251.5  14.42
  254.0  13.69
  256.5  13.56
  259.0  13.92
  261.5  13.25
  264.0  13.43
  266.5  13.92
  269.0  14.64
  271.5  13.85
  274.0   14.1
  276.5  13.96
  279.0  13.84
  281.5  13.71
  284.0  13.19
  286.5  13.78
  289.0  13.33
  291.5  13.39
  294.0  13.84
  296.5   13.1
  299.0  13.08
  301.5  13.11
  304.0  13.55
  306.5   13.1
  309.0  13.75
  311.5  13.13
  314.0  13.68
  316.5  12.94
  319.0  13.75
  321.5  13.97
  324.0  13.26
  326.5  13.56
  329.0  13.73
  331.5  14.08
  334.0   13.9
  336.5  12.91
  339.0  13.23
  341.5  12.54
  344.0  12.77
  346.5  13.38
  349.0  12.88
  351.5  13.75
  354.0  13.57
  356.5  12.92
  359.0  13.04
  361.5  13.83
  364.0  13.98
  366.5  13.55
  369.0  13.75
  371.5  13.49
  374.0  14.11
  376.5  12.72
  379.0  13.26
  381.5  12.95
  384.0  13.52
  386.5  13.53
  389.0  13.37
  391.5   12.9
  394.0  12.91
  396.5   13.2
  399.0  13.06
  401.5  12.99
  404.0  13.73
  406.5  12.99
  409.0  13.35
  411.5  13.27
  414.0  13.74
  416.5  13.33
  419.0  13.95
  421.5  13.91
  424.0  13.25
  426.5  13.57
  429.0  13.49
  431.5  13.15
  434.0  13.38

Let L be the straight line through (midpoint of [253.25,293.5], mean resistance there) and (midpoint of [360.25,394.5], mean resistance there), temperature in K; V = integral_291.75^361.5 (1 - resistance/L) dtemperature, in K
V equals 1.1 K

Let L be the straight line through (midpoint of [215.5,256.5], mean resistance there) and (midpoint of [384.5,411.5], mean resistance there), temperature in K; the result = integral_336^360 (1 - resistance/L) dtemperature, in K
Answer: 0.5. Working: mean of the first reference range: 13.8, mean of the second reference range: 13.2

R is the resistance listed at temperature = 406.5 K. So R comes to 12.99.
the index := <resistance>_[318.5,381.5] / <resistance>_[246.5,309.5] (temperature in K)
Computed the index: 0.98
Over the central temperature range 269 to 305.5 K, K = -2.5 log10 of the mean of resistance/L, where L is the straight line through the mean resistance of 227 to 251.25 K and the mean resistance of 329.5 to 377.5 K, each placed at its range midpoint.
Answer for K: 0.01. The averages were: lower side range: 13.9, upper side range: 13.4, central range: 13.6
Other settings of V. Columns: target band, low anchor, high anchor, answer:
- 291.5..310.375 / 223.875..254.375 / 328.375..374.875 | 0.4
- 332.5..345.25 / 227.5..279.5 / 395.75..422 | 0.5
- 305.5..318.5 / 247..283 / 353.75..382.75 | 0.3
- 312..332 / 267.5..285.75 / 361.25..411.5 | 0.1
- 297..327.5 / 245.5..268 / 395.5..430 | 0.6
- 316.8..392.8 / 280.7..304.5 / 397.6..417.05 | -0.3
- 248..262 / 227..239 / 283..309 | -0.2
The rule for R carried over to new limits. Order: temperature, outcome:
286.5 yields 13.78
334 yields 13.9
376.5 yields 12.72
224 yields 13.69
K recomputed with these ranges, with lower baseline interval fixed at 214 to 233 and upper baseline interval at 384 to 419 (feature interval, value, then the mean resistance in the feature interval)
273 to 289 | -0.01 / 13.7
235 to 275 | -0.02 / 13.9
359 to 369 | -0.02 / 13.7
